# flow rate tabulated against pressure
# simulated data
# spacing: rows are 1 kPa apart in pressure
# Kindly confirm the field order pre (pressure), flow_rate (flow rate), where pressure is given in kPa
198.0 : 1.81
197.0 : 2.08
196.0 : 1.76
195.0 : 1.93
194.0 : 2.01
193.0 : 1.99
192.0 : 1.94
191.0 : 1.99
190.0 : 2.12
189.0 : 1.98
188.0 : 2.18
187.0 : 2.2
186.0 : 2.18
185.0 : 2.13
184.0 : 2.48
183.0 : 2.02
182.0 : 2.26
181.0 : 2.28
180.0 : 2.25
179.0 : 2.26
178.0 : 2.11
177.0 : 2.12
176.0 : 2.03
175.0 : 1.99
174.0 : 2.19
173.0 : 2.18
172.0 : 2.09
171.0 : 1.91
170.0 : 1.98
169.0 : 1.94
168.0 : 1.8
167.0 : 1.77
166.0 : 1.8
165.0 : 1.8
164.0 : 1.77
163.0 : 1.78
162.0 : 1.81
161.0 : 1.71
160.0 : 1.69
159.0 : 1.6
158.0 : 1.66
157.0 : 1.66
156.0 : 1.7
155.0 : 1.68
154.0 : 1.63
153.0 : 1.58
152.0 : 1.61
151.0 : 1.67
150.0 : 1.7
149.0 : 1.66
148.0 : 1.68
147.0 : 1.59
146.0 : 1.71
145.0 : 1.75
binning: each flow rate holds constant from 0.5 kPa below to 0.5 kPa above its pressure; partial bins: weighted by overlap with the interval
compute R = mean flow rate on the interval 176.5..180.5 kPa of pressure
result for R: 2.19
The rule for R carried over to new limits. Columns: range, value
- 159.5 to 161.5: 1.7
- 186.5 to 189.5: 2.12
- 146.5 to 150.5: 1.66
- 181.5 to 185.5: 2.22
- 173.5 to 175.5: 2.09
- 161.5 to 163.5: 1.79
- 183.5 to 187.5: 2.25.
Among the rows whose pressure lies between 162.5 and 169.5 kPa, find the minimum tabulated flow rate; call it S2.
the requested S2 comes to 1.77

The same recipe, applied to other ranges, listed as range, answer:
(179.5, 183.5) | 2.02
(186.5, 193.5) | 1.94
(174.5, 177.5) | 1.99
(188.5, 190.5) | 1.98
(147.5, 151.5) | 1.66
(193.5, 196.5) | 1.76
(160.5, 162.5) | 1.71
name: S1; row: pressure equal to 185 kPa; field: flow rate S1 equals 2.13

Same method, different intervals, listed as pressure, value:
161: 1.71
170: 1.98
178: 2.11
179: 2.26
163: 1.78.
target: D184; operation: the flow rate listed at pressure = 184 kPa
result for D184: 2.48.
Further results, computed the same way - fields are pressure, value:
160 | 1.69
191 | 1.99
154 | 1.63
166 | 1.8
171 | 1.91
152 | 1.61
